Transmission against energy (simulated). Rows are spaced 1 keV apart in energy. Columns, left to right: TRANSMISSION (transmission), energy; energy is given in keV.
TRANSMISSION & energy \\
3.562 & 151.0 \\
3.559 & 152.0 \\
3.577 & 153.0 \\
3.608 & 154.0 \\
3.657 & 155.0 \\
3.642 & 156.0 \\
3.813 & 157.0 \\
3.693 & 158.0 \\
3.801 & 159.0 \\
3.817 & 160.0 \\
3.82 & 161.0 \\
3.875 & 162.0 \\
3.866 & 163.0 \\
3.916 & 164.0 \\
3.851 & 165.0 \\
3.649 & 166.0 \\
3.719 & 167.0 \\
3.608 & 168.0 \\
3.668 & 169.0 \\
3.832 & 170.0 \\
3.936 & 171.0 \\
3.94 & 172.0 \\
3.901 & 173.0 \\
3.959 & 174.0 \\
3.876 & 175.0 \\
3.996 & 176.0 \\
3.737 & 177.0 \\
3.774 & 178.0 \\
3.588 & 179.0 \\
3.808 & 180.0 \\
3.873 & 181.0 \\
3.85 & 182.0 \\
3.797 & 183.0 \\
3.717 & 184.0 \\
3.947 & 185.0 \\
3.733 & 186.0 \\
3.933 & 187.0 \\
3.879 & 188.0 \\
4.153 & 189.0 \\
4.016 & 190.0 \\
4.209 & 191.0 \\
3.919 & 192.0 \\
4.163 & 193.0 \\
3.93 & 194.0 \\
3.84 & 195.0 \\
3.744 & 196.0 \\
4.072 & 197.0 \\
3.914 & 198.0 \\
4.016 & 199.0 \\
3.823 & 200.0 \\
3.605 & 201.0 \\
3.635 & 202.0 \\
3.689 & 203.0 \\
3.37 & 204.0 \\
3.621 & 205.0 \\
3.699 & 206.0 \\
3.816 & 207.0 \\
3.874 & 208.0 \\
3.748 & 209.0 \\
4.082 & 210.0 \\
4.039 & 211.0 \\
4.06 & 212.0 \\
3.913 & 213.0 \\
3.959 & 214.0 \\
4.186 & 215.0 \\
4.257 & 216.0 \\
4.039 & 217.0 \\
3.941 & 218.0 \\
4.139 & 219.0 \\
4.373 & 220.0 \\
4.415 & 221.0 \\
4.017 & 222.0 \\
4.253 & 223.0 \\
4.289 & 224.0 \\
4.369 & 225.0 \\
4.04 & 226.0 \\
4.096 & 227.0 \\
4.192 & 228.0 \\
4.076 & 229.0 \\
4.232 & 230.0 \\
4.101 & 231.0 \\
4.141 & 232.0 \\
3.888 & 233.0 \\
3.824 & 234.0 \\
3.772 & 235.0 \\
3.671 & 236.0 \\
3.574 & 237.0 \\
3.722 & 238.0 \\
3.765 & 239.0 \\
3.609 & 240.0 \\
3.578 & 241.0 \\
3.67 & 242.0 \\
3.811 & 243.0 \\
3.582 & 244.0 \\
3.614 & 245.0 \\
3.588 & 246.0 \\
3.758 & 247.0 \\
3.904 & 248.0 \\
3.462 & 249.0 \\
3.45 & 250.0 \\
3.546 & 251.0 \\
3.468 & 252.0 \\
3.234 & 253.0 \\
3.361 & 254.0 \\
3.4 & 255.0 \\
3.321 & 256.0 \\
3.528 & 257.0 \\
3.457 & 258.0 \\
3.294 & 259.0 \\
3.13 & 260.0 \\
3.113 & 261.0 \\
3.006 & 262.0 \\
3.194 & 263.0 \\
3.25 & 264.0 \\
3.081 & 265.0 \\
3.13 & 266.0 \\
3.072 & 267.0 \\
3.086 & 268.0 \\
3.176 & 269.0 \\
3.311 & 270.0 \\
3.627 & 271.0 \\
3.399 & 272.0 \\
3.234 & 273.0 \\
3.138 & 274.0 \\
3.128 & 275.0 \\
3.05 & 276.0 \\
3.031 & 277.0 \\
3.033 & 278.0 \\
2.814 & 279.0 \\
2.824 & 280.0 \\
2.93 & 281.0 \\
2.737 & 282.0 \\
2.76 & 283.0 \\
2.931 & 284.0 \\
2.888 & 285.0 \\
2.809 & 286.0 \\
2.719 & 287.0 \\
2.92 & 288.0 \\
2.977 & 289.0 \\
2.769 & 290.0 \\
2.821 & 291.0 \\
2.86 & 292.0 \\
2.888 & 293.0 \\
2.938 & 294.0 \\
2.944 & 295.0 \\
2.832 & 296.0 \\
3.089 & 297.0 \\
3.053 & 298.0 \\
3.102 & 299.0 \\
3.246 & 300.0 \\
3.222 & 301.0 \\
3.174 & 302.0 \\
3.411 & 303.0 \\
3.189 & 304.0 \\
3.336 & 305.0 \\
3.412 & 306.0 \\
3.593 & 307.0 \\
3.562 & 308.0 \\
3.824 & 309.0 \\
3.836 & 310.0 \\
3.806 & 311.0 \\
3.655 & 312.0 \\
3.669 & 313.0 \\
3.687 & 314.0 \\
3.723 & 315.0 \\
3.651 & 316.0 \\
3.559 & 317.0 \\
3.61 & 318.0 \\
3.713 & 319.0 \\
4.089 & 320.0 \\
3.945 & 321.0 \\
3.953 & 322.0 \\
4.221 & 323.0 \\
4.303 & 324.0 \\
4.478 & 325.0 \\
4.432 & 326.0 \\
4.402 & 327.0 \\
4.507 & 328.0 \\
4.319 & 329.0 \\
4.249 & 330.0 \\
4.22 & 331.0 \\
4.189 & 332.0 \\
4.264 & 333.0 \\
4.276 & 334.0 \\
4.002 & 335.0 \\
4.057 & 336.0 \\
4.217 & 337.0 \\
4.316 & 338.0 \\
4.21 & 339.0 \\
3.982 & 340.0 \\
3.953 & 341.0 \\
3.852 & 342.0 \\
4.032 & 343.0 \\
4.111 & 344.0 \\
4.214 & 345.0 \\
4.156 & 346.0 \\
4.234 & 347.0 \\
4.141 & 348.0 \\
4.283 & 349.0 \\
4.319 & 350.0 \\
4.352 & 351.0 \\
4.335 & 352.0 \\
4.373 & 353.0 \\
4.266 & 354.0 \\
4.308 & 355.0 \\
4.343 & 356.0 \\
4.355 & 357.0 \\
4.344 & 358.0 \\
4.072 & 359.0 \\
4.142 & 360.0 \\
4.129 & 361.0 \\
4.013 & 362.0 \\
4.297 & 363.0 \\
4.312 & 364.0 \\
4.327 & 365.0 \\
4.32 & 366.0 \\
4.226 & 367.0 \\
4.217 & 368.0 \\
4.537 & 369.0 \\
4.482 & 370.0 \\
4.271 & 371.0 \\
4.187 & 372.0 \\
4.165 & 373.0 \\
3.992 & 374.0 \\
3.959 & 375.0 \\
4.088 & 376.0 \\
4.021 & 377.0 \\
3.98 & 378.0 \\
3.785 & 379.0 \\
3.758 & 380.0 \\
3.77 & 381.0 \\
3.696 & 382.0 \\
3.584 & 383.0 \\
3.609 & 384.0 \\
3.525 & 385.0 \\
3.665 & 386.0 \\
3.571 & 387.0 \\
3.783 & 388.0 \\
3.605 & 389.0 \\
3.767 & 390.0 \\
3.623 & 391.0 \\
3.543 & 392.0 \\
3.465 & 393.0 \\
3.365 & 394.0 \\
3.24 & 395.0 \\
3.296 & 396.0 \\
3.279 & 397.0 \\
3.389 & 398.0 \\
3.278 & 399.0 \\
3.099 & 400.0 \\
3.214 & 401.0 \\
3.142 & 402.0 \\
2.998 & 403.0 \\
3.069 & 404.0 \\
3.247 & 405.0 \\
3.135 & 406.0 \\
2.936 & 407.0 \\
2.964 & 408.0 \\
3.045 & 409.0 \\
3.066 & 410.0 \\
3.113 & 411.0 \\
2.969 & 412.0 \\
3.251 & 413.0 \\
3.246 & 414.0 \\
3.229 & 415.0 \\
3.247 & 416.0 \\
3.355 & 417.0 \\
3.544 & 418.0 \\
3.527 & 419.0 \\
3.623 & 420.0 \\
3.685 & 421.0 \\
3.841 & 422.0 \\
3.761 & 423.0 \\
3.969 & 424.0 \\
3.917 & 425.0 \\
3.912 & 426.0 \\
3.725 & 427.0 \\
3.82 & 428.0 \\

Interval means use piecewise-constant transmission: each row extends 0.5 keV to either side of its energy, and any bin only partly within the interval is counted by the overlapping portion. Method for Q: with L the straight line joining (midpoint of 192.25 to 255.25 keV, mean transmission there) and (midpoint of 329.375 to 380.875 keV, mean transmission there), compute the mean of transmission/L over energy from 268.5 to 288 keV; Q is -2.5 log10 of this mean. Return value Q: 0.30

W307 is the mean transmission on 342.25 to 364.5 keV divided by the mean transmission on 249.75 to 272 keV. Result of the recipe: 1.29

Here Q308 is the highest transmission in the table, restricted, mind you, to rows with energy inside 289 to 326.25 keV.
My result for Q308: 4.478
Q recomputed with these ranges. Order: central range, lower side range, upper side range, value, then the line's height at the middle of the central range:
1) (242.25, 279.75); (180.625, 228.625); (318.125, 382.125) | 0.215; 4.04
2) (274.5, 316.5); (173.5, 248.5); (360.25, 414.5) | 0.193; 3.78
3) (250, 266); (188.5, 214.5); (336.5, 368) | 0.213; 4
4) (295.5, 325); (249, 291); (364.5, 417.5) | -0.095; 3.28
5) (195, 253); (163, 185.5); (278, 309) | -0.113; 3.49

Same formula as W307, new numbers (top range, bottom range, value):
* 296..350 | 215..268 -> 1.05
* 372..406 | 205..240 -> 0.89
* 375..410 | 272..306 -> 1.15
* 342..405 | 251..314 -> 1.23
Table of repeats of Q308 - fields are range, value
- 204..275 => 4.415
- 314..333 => 4.507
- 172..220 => 4.373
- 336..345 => 4.316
